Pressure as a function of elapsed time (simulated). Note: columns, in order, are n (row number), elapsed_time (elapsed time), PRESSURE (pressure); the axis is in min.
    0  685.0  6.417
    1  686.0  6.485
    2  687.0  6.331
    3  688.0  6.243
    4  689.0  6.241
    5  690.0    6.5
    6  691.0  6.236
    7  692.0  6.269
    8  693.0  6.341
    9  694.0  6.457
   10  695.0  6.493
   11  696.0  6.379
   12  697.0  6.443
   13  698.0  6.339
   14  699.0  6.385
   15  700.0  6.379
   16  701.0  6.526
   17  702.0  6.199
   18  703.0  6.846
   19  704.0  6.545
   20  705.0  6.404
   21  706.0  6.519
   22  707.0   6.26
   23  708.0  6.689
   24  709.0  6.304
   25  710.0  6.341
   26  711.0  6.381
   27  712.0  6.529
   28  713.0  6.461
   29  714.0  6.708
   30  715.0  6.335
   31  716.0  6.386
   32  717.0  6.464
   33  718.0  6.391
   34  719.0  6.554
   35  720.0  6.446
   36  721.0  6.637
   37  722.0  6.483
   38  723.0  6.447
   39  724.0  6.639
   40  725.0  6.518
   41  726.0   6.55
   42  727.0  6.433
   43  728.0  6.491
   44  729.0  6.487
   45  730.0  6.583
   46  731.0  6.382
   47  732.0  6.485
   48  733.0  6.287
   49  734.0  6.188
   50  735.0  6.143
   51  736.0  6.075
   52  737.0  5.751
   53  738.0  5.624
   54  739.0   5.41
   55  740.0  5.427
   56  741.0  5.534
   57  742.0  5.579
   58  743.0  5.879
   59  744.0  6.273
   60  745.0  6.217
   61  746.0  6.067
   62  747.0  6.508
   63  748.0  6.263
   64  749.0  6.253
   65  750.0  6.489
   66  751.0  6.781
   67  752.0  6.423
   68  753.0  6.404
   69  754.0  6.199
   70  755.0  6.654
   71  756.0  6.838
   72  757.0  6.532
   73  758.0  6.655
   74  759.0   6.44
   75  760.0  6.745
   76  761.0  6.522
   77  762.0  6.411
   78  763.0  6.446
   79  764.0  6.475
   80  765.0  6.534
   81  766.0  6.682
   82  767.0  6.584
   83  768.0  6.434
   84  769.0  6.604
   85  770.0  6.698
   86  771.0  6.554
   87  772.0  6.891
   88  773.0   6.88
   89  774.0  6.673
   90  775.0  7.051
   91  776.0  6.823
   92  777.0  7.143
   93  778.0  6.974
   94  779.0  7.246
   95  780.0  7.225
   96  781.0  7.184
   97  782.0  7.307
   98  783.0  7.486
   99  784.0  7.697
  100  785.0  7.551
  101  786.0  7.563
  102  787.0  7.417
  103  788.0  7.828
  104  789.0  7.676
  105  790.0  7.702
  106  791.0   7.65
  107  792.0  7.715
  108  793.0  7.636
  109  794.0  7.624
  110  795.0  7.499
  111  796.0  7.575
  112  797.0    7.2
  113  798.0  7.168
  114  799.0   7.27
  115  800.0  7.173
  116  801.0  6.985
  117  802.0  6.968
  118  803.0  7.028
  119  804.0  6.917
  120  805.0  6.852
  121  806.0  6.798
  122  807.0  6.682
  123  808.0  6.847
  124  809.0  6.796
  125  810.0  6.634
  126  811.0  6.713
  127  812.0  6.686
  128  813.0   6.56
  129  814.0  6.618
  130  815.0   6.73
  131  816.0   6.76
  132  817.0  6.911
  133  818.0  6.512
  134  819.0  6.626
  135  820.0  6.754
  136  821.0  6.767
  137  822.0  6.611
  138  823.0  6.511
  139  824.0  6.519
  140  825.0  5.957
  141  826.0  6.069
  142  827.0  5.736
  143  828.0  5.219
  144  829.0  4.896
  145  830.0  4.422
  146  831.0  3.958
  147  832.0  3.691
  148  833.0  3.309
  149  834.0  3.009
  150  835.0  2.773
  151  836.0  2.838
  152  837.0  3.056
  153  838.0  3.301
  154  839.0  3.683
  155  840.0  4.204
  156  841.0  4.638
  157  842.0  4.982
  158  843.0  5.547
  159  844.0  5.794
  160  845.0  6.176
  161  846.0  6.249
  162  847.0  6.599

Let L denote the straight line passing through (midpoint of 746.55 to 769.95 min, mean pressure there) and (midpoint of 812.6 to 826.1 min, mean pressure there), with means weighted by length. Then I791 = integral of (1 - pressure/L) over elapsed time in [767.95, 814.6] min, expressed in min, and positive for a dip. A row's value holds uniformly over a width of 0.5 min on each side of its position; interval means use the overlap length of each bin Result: -4.02 min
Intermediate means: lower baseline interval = 6.52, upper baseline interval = 6.58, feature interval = 7.12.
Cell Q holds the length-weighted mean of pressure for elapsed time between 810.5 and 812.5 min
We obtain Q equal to 6.7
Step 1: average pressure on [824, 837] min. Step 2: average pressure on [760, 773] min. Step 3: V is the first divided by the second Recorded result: 0.7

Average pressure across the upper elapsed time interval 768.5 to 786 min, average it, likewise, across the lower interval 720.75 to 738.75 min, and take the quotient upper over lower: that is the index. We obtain 1.1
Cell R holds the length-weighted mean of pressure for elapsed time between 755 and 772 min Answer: 6.58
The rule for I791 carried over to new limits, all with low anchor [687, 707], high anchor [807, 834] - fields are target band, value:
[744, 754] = -0.22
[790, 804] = -2.95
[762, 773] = -0.77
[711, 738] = -0.39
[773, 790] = -3.29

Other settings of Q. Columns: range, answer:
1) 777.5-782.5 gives 7.19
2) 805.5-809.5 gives 6.78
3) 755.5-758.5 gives 6.68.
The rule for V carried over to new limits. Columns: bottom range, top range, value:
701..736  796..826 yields 1.05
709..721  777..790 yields 1.15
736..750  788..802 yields 1.26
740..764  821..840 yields 0.72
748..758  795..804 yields 1.10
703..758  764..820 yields 1.11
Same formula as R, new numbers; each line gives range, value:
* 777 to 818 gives 7.16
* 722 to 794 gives 6.65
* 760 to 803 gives 7.11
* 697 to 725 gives 6.47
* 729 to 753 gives 6.13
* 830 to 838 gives 3.31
